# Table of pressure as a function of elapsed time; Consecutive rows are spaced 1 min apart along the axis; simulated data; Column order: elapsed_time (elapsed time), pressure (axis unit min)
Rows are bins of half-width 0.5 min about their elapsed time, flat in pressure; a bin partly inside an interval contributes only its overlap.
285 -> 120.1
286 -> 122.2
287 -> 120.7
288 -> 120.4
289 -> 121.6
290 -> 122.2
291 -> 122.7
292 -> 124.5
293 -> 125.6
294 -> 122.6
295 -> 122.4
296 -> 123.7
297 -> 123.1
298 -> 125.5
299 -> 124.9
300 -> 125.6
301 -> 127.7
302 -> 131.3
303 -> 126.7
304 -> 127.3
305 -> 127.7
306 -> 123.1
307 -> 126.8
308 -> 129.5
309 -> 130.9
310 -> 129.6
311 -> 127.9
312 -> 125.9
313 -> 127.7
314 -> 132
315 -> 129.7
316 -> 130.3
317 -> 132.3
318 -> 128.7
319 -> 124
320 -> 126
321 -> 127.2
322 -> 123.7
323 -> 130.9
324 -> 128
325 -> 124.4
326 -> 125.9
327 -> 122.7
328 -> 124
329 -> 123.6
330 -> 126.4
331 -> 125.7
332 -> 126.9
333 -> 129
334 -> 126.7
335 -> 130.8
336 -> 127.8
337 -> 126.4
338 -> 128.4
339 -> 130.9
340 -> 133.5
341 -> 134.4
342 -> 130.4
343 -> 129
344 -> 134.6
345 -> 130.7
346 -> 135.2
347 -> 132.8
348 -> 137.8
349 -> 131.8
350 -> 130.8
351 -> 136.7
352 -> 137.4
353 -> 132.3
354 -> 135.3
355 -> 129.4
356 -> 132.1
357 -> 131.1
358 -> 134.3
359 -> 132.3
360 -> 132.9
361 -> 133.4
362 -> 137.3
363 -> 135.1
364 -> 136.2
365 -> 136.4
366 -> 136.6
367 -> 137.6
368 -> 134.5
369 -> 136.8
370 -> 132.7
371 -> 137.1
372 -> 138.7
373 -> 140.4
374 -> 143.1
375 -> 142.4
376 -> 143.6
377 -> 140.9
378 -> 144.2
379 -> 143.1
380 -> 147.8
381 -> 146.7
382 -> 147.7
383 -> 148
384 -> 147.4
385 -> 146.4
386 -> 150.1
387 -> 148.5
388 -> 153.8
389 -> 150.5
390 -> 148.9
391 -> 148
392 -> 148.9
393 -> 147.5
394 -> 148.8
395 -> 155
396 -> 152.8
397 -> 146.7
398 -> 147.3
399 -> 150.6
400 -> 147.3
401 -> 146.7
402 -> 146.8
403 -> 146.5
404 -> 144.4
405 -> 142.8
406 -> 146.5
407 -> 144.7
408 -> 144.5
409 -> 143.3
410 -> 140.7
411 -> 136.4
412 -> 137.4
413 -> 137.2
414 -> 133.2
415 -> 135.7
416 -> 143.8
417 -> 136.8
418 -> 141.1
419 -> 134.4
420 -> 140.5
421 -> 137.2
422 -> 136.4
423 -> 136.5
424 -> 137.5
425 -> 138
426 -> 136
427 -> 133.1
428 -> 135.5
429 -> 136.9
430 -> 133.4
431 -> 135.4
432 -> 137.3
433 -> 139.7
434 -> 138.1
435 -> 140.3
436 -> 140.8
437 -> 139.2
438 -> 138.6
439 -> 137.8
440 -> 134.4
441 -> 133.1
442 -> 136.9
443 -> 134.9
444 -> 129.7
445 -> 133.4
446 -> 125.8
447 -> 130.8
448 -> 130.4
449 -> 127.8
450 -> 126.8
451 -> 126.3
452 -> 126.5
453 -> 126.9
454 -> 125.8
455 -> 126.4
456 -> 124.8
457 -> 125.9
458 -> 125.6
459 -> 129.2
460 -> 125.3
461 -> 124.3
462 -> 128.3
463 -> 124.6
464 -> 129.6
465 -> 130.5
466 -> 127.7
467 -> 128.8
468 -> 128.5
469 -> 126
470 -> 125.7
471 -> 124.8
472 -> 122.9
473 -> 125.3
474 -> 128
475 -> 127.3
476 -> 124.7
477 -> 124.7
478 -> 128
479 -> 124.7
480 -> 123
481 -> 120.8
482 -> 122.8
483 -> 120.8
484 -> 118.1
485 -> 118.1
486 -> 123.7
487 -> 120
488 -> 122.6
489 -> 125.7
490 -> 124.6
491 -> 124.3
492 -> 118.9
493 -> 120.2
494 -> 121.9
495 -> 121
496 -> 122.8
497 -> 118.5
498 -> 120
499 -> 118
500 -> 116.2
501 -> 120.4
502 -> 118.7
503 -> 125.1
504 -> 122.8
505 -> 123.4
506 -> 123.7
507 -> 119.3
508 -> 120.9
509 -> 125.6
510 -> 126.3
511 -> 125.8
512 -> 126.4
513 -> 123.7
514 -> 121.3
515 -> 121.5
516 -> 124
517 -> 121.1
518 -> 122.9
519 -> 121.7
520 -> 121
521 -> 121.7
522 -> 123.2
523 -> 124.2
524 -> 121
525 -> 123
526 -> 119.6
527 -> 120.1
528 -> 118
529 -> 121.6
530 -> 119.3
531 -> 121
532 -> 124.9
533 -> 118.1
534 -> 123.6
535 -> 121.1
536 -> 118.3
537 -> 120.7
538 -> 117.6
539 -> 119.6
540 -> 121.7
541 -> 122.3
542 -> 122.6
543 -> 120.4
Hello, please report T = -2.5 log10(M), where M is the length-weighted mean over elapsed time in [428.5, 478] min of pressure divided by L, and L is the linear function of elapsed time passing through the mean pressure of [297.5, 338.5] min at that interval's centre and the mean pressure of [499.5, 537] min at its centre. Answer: -0.06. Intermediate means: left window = 127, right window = 122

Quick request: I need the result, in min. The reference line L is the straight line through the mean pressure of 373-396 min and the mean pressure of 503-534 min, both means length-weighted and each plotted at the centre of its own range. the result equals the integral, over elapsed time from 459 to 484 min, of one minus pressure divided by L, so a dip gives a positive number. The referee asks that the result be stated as 1.0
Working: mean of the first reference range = 147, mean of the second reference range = 122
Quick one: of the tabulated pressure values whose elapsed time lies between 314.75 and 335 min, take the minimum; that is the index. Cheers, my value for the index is 122.7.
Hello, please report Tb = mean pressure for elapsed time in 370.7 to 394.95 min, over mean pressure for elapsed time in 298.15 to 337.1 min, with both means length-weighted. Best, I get 1.15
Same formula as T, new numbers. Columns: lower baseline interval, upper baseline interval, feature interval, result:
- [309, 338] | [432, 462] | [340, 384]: -0.07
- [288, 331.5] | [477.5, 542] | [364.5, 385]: -0.14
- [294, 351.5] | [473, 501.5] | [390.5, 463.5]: -0.10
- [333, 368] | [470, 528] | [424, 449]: -0.07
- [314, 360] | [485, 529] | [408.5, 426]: -0.10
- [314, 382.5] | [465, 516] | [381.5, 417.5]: -0.13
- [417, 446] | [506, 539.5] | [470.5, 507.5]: 0.04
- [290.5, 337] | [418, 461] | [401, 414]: -0.09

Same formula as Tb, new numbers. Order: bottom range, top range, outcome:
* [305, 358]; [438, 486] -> 0.98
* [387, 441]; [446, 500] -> 0.88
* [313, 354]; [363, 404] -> 1.12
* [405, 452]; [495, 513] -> 0.89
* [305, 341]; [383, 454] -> 1.09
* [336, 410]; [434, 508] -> 0.90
